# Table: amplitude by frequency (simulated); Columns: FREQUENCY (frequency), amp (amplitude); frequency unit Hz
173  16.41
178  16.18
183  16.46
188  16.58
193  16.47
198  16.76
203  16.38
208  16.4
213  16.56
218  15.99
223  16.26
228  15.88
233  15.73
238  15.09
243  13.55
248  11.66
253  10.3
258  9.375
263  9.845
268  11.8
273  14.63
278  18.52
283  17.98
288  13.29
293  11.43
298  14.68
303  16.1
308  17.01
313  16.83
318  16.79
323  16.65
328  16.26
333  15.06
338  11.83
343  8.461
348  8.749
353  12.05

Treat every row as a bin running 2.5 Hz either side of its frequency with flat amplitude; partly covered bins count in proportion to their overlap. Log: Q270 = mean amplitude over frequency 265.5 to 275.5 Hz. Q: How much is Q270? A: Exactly 13.2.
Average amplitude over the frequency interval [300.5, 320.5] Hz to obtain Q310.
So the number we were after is 16.7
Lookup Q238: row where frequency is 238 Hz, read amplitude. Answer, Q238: 15.09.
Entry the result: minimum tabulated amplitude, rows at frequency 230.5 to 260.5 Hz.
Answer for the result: 9.375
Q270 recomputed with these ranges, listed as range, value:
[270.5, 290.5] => 16.1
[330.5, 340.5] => 13.4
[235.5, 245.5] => 14.3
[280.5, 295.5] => 14.2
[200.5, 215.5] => 16.4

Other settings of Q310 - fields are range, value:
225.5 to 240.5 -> 15.6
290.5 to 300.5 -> 13.1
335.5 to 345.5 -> 10.1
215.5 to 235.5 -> 16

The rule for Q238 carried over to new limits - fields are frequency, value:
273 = 14.63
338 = 11.83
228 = 15.88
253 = 10.3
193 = 16.47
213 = 16.56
